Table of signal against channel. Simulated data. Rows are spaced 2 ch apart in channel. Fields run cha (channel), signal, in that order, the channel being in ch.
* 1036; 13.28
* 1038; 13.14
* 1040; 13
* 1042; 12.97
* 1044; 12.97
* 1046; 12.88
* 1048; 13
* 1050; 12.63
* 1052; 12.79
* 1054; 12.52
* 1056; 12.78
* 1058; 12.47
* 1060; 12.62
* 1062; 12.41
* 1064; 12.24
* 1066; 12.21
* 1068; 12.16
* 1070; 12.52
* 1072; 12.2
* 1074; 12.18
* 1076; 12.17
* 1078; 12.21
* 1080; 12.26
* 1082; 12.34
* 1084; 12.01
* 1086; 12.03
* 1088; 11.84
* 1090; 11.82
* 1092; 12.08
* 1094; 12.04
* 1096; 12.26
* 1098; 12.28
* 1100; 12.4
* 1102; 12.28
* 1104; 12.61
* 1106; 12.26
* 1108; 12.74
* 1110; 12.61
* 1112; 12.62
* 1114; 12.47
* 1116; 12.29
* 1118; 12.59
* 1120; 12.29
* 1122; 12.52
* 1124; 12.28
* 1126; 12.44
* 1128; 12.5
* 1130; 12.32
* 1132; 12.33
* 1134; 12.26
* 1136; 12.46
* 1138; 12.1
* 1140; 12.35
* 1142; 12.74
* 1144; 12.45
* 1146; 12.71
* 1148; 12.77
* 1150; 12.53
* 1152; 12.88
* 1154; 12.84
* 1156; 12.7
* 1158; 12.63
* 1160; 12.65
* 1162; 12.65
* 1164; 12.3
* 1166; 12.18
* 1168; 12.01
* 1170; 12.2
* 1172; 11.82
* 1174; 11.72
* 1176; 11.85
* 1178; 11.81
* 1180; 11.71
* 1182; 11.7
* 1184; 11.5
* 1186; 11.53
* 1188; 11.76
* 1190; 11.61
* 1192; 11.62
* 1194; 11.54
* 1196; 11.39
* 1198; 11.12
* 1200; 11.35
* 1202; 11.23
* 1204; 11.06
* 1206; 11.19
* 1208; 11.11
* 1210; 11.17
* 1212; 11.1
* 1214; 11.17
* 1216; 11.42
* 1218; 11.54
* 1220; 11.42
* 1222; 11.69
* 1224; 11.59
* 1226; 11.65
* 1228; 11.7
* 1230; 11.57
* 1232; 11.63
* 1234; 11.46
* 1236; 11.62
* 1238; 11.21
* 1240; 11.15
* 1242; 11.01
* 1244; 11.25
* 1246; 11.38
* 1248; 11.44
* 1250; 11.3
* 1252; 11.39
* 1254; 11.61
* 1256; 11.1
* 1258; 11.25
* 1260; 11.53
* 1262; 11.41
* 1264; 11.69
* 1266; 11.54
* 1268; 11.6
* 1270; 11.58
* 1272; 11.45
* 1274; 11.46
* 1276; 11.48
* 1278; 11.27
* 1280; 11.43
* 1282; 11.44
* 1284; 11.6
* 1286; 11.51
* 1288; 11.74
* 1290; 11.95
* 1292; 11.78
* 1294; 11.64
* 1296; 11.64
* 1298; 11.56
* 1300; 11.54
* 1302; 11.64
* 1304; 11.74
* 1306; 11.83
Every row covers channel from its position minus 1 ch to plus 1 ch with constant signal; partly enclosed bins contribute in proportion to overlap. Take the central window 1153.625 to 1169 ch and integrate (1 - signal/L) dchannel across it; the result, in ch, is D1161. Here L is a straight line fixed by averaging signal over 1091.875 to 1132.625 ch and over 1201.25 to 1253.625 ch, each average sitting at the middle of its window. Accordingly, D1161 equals -0.7 ch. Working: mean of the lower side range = 12.4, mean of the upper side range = 11.4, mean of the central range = 12.5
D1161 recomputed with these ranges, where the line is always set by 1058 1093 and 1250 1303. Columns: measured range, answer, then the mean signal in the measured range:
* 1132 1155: -1.1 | 12.5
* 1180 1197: 0.3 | 11.6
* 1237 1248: 0.4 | 11.2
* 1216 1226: 0.1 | 11.6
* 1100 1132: -1.0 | 12.4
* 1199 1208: 0.4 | 11.2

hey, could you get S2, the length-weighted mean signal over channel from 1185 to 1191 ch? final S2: 11.6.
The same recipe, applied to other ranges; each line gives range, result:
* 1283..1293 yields 11.7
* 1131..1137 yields 12.3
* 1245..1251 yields 11.4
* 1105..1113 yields 12.6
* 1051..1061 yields 12.6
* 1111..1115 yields 12.5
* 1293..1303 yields 11.6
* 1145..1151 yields 12.7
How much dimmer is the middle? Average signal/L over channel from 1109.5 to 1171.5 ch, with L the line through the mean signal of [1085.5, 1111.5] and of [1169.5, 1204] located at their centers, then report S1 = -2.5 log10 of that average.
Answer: -0.05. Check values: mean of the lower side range 12.3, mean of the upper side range 11.6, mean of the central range 12.5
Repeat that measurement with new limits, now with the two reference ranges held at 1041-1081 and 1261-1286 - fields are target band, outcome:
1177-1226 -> 0.04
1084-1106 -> 0.02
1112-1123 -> -0.02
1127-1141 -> -0.02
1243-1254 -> 0.02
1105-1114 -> -0.02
